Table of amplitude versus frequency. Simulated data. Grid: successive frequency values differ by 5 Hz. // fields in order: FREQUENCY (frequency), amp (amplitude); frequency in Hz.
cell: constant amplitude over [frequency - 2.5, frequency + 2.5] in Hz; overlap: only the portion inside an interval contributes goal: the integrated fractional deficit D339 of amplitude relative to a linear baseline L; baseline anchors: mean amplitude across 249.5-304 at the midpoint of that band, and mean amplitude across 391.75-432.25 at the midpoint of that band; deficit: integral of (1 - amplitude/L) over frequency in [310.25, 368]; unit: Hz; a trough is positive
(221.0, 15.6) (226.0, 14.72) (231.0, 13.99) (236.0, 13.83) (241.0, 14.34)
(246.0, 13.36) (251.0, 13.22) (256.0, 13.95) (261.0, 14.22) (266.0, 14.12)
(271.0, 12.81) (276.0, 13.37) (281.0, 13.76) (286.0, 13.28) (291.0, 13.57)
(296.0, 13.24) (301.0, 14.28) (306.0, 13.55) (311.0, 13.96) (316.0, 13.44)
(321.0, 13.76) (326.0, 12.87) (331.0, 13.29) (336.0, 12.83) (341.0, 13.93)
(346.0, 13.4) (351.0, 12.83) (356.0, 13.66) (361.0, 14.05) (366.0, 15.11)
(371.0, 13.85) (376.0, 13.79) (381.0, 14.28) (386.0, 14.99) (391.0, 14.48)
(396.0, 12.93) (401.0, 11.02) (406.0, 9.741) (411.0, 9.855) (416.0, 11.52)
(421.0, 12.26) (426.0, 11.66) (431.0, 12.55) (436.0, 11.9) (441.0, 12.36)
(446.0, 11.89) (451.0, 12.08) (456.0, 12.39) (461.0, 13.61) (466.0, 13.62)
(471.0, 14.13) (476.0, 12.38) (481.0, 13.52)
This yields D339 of -4.2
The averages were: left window 13.6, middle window 13.6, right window 11.5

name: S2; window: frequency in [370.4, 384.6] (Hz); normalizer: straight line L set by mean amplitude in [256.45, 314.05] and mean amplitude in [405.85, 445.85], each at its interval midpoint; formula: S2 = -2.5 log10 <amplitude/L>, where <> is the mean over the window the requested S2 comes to -0.14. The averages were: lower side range 13.7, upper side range 11.6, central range 14.1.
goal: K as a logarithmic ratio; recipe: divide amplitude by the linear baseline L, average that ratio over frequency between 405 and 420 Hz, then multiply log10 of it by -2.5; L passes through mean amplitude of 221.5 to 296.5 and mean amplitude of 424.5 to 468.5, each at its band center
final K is 0.19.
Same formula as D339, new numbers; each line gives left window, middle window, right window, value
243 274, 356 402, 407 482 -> -4.1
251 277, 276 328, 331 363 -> 0.0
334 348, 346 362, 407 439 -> -0.4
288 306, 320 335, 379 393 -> 0.8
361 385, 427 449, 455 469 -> 2.3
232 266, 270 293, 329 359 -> 0.5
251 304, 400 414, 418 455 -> 2.5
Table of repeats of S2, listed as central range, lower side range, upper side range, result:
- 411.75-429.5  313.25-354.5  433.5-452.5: 0.059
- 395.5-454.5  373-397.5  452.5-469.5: 0.174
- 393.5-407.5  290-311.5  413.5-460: 0.110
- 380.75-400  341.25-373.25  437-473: -0.034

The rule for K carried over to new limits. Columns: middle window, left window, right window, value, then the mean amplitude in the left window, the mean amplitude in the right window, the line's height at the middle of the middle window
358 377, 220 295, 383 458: -0.125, 13.8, 12.1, 12.7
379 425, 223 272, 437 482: 0.071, 13.9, 12.8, 13.1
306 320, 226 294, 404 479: -0.034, 13.7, 12.2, 13.3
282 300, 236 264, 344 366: 0.023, 13.8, 13.7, 13.8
